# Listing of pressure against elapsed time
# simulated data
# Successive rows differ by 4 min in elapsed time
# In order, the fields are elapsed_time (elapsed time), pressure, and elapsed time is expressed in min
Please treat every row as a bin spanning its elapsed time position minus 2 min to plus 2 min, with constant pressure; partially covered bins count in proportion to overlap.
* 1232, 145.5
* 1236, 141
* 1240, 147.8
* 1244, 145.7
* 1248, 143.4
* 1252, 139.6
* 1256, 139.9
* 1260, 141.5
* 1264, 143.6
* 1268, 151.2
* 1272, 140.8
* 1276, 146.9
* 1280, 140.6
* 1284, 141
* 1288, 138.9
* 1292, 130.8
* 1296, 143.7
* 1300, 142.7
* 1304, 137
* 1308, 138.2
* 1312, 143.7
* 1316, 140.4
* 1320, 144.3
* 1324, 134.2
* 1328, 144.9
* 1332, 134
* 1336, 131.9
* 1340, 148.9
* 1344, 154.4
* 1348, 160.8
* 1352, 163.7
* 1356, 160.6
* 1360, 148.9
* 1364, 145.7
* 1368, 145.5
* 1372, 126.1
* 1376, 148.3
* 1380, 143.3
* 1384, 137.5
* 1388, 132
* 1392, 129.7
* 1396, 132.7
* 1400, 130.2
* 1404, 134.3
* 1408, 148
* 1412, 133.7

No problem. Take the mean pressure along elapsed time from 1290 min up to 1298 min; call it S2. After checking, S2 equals 137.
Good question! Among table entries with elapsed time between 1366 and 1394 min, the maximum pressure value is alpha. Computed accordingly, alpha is 148.3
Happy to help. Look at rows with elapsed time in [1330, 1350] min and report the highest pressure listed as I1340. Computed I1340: 160.8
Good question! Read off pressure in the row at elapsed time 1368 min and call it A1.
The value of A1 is 145.5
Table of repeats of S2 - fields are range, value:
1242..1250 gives 145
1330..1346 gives 142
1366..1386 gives 140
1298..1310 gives 139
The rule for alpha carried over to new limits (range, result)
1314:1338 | 144.9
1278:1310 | 143.7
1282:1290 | 141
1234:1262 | 147.8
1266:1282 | 151.2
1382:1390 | 137.5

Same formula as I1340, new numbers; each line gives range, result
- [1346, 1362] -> 163.7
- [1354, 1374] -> 160.6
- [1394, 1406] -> 134.3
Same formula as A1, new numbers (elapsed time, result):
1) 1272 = 140.8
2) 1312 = 143.7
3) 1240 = 147.8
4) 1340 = 148.9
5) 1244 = 145.7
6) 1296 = 143.7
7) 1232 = 145.5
